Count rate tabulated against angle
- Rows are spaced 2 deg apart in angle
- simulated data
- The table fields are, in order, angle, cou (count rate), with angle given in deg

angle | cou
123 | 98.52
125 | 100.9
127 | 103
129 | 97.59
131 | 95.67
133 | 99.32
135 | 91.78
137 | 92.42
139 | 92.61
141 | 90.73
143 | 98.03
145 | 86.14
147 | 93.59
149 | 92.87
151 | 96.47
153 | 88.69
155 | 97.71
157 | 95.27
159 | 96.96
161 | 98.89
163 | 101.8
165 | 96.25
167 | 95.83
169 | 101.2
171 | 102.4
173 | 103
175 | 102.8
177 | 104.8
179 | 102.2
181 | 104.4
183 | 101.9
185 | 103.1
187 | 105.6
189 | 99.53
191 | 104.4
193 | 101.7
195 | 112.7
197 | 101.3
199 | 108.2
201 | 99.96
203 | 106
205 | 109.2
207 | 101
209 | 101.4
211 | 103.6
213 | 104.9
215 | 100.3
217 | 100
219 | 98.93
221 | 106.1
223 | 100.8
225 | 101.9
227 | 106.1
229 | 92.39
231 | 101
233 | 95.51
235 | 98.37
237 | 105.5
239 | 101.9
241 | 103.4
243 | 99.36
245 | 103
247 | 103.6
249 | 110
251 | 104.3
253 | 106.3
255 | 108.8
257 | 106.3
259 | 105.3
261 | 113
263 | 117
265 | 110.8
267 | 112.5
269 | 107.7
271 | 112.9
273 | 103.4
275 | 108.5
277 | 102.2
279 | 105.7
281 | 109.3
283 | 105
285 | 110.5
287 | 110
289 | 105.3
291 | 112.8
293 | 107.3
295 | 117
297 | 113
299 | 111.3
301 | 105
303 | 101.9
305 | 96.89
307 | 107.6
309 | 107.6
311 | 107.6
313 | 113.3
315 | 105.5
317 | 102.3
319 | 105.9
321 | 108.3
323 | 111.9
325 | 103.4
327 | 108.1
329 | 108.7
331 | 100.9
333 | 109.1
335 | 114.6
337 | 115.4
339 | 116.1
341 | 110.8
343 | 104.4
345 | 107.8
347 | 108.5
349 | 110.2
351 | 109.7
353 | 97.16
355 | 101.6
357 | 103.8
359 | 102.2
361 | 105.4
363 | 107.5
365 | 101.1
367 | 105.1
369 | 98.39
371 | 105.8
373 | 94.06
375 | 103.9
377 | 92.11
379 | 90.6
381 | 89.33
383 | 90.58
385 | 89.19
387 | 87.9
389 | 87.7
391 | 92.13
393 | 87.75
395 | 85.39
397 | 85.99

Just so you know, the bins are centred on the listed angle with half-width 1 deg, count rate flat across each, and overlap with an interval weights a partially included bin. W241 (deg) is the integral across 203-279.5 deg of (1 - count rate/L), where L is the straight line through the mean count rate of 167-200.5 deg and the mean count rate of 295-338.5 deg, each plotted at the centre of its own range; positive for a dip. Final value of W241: 0.57 deg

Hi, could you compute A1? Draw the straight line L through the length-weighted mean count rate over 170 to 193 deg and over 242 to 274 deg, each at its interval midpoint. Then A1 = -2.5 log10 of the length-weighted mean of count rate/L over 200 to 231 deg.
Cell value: 0.03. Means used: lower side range 103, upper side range 108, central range 102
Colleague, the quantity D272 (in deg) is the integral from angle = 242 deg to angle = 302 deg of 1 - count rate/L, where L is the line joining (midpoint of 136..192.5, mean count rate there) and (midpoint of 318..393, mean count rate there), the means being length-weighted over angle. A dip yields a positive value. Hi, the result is -4.54 deg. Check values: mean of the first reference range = 98.2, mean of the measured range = 108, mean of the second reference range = 102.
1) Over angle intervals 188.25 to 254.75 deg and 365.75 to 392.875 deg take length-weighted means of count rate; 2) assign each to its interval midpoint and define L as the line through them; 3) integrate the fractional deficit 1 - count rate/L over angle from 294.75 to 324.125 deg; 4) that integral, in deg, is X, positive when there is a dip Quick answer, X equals -2.8 deg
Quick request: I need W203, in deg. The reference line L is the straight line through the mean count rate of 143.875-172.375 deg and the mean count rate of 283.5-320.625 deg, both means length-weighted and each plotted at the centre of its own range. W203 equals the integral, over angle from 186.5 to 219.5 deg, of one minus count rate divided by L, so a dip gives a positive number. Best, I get -1.2 deg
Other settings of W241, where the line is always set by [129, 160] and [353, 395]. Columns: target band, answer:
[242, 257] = -1.6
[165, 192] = -2.2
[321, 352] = -4.2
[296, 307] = -1.2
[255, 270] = -2.4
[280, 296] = -2.4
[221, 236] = -0.8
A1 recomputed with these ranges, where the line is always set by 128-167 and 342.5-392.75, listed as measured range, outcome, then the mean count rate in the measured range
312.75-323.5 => -0.096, 107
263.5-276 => -0.129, 110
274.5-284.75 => -0.094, 106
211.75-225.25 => -0.061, 102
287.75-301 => -0.134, 111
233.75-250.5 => -0.068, 103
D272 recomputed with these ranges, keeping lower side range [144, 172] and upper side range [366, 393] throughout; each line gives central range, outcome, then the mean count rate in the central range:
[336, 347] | -1.9 deg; 111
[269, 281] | -1.5 deg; 107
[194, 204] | -1.0 deg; 106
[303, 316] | -1.6 deg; 106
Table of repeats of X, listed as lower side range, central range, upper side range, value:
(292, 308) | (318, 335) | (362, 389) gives -0.6 deg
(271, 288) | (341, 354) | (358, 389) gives -0.9 deg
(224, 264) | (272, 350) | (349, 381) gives -4.2 deg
